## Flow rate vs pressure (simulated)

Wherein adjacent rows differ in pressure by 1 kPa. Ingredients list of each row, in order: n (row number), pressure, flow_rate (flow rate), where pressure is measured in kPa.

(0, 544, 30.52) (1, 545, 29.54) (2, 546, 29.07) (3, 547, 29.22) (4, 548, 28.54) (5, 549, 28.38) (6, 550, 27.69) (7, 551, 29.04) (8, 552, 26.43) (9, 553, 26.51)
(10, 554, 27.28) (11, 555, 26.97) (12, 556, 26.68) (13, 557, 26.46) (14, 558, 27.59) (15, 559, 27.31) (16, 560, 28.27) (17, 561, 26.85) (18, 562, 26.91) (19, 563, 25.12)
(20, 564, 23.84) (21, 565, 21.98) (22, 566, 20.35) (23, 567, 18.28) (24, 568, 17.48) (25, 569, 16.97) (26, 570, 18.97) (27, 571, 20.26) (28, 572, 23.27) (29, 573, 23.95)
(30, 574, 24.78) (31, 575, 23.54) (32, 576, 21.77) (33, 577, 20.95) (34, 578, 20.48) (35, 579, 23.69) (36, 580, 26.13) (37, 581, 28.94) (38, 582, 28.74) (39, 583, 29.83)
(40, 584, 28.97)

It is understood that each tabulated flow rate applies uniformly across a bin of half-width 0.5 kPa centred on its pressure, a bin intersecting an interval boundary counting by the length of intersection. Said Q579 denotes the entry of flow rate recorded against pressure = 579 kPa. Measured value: 23.69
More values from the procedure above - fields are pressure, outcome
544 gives 30.52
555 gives 26.97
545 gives 29.54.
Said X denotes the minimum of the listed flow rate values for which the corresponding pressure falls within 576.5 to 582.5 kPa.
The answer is 20.48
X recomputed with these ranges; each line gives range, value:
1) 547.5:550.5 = 27.69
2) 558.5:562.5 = 26.85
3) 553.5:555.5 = 26.97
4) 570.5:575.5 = 20.26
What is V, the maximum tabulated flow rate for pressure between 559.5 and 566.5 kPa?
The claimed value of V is 28.27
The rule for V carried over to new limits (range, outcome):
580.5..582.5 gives 28.94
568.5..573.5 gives 23.95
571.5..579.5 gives 24.78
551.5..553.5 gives 26.51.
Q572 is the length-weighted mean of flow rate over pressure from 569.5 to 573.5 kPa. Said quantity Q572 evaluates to 21.6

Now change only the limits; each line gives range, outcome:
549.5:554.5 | 27.4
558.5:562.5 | 27.3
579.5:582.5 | 27.9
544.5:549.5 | 28.9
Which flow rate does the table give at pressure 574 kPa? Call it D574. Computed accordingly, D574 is 24.78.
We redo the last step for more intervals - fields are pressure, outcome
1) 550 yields 27.69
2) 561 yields 26.85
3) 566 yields 20.35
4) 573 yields 23.95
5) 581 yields 28.94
